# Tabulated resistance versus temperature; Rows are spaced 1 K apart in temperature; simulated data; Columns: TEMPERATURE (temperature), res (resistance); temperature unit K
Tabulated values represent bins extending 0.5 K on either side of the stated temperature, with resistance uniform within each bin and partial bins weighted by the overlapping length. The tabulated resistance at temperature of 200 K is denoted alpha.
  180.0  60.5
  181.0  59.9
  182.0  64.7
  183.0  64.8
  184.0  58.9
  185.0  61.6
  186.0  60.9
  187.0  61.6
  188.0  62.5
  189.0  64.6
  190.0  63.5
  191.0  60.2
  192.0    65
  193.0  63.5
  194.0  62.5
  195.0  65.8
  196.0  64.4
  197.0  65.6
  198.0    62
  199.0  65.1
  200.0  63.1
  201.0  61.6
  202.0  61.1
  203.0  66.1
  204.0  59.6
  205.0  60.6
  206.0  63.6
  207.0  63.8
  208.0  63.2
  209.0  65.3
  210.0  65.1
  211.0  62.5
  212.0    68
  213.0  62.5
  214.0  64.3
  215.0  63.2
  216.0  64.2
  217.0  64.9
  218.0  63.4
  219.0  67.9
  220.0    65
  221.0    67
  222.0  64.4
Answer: 63.1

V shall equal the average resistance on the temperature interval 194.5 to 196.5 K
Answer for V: 65.1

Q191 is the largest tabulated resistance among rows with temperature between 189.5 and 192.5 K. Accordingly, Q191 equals 65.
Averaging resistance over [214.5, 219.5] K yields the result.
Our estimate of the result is 64.7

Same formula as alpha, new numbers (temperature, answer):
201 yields 61.6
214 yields 64.3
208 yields 63.2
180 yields 60.5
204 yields 59.6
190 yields 63.5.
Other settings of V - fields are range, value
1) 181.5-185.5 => 62.5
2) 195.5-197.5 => 65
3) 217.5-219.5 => 65.7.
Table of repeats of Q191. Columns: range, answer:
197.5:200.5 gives 65.1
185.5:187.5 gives 61.6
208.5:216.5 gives 68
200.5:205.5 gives 66.1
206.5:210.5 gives 65.3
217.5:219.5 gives 67.9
